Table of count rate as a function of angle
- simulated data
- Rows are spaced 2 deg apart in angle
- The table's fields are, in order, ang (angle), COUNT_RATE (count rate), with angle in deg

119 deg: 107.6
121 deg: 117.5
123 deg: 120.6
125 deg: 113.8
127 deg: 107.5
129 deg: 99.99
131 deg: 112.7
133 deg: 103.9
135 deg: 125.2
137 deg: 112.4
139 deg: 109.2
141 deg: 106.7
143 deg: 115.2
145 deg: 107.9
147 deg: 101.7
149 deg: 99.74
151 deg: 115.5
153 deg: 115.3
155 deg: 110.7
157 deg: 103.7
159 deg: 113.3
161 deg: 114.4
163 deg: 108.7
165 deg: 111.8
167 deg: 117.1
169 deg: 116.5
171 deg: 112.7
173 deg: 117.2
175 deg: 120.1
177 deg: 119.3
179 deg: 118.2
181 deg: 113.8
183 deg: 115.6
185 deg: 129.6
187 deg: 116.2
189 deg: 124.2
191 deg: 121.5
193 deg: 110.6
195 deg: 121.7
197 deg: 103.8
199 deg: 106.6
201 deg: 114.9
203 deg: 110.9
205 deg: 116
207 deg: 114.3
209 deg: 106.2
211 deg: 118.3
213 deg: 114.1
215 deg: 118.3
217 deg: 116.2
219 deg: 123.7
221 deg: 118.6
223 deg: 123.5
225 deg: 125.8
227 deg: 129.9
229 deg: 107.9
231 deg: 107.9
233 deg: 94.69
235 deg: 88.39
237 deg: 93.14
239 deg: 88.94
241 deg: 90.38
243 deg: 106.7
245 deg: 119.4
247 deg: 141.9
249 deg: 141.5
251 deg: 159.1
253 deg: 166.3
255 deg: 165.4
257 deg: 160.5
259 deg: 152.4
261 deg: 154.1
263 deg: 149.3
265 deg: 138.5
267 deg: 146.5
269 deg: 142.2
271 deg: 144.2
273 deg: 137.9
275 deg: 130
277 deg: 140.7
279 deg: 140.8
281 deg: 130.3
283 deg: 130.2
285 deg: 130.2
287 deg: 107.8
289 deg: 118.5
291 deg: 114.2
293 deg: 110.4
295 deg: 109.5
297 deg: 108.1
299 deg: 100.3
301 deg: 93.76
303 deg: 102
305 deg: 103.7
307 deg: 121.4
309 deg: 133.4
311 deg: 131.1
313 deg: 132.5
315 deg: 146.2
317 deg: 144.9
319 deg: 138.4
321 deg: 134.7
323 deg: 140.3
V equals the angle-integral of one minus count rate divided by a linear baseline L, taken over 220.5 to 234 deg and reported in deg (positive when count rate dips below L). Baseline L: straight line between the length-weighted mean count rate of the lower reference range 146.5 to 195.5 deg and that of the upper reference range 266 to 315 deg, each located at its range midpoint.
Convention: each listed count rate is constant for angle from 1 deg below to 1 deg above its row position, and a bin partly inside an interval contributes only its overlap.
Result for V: 0.42 deg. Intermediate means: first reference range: 115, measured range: 115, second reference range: 124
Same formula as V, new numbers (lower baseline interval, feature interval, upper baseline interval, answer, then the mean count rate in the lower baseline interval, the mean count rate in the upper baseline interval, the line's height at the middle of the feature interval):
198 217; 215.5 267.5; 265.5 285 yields -0.4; 113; 138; 126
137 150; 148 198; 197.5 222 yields -2.0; 107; 115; 110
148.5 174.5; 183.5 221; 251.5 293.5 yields 1.9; 112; 139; 122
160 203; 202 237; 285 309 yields 0.2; 116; 110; 114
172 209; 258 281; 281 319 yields -4.7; 116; 120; 119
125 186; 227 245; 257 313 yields 3.2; 113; 127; 122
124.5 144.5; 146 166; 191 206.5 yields 0.3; 111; 113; 111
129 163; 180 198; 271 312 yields -0.7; 110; 120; 113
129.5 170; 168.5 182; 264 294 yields -0.2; 111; 131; 115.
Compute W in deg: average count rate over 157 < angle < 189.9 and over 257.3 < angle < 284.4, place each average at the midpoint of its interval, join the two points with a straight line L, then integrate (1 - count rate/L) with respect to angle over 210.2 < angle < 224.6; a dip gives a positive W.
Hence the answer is 1.0 deg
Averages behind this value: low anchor 116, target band 119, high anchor 142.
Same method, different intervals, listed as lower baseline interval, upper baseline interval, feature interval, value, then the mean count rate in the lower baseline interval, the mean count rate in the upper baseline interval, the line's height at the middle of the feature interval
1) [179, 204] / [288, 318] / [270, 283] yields -2.1 deg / 116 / 118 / 117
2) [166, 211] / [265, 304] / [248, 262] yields -4.2 deg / 116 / 123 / 121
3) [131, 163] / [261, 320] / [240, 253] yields -0.8 deg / 110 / 127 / 122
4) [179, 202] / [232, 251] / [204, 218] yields -0.1 deg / 116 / 110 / 114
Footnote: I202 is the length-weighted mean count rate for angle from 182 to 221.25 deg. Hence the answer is 116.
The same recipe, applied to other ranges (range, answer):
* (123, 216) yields 113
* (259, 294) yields 134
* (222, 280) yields 131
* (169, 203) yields 116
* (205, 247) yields 111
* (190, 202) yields 113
